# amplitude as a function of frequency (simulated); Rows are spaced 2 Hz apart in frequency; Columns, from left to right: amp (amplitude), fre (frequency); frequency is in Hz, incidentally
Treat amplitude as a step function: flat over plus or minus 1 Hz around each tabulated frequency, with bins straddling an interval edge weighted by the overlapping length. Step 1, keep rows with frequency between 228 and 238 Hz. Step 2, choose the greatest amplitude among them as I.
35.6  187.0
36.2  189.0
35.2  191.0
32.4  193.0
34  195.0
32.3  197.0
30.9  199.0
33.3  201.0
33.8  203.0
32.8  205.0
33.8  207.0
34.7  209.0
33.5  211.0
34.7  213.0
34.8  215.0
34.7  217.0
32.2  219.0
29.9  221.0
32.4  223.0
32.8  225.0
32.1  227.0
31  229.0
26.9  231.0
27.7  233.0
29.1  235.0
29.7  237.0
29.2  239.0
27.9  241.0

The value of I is 31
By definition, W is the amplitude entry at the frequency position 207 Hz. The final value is 33.8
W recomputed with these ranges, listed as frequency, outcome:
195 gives 34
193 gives 32.4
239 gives 29.2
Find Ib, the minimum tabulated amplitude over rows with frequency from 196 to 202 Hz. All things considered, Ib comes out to 30.9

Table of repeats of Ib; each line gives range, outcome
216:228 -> 29.9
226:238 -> 26.9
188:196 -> 32.4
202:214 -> 32.8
